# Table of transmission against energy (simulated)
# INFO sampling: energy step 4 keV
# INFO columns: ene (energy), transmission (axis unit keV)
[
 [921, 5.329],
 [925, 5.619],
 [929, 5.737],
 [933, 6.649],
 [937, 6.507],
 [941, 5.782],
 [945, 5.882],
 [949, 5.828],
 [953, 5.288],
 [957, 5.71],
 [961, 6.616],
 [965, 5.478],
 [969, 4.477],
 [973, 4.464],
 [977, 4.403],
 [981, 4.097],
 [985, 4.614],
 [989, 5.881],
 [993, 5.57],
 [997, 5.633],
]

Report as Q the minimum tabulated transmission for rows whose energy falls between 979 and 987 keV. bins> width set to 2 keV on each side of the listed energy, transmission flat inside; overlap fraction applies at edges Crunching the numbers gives 4.097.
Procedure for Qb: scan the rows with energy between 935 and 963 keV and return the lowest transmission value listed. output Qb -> 5.288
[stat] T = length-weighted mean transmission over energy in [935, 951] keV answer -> 6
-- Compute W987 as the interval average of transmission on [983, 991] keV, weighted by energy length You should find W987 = 5.25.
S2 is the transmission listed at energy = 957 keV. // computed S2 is 5.71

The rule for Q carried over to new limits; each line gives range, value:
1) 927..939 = 5.737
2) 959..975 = 4.464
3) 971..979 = 4.403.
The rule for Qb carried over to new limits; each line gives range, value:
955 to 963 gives 5.71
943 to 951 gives 5.828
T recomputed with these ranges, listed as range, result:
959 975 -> 5.26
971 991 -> 4.69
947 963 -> 5.86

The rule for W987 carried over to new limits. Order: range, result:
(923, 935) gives 6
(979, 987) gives 4.36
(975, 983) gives 4.25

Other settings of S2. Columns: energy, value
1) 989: 5.881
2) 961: 6.616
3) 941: 5.782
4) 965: 5.478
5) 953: 5.288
